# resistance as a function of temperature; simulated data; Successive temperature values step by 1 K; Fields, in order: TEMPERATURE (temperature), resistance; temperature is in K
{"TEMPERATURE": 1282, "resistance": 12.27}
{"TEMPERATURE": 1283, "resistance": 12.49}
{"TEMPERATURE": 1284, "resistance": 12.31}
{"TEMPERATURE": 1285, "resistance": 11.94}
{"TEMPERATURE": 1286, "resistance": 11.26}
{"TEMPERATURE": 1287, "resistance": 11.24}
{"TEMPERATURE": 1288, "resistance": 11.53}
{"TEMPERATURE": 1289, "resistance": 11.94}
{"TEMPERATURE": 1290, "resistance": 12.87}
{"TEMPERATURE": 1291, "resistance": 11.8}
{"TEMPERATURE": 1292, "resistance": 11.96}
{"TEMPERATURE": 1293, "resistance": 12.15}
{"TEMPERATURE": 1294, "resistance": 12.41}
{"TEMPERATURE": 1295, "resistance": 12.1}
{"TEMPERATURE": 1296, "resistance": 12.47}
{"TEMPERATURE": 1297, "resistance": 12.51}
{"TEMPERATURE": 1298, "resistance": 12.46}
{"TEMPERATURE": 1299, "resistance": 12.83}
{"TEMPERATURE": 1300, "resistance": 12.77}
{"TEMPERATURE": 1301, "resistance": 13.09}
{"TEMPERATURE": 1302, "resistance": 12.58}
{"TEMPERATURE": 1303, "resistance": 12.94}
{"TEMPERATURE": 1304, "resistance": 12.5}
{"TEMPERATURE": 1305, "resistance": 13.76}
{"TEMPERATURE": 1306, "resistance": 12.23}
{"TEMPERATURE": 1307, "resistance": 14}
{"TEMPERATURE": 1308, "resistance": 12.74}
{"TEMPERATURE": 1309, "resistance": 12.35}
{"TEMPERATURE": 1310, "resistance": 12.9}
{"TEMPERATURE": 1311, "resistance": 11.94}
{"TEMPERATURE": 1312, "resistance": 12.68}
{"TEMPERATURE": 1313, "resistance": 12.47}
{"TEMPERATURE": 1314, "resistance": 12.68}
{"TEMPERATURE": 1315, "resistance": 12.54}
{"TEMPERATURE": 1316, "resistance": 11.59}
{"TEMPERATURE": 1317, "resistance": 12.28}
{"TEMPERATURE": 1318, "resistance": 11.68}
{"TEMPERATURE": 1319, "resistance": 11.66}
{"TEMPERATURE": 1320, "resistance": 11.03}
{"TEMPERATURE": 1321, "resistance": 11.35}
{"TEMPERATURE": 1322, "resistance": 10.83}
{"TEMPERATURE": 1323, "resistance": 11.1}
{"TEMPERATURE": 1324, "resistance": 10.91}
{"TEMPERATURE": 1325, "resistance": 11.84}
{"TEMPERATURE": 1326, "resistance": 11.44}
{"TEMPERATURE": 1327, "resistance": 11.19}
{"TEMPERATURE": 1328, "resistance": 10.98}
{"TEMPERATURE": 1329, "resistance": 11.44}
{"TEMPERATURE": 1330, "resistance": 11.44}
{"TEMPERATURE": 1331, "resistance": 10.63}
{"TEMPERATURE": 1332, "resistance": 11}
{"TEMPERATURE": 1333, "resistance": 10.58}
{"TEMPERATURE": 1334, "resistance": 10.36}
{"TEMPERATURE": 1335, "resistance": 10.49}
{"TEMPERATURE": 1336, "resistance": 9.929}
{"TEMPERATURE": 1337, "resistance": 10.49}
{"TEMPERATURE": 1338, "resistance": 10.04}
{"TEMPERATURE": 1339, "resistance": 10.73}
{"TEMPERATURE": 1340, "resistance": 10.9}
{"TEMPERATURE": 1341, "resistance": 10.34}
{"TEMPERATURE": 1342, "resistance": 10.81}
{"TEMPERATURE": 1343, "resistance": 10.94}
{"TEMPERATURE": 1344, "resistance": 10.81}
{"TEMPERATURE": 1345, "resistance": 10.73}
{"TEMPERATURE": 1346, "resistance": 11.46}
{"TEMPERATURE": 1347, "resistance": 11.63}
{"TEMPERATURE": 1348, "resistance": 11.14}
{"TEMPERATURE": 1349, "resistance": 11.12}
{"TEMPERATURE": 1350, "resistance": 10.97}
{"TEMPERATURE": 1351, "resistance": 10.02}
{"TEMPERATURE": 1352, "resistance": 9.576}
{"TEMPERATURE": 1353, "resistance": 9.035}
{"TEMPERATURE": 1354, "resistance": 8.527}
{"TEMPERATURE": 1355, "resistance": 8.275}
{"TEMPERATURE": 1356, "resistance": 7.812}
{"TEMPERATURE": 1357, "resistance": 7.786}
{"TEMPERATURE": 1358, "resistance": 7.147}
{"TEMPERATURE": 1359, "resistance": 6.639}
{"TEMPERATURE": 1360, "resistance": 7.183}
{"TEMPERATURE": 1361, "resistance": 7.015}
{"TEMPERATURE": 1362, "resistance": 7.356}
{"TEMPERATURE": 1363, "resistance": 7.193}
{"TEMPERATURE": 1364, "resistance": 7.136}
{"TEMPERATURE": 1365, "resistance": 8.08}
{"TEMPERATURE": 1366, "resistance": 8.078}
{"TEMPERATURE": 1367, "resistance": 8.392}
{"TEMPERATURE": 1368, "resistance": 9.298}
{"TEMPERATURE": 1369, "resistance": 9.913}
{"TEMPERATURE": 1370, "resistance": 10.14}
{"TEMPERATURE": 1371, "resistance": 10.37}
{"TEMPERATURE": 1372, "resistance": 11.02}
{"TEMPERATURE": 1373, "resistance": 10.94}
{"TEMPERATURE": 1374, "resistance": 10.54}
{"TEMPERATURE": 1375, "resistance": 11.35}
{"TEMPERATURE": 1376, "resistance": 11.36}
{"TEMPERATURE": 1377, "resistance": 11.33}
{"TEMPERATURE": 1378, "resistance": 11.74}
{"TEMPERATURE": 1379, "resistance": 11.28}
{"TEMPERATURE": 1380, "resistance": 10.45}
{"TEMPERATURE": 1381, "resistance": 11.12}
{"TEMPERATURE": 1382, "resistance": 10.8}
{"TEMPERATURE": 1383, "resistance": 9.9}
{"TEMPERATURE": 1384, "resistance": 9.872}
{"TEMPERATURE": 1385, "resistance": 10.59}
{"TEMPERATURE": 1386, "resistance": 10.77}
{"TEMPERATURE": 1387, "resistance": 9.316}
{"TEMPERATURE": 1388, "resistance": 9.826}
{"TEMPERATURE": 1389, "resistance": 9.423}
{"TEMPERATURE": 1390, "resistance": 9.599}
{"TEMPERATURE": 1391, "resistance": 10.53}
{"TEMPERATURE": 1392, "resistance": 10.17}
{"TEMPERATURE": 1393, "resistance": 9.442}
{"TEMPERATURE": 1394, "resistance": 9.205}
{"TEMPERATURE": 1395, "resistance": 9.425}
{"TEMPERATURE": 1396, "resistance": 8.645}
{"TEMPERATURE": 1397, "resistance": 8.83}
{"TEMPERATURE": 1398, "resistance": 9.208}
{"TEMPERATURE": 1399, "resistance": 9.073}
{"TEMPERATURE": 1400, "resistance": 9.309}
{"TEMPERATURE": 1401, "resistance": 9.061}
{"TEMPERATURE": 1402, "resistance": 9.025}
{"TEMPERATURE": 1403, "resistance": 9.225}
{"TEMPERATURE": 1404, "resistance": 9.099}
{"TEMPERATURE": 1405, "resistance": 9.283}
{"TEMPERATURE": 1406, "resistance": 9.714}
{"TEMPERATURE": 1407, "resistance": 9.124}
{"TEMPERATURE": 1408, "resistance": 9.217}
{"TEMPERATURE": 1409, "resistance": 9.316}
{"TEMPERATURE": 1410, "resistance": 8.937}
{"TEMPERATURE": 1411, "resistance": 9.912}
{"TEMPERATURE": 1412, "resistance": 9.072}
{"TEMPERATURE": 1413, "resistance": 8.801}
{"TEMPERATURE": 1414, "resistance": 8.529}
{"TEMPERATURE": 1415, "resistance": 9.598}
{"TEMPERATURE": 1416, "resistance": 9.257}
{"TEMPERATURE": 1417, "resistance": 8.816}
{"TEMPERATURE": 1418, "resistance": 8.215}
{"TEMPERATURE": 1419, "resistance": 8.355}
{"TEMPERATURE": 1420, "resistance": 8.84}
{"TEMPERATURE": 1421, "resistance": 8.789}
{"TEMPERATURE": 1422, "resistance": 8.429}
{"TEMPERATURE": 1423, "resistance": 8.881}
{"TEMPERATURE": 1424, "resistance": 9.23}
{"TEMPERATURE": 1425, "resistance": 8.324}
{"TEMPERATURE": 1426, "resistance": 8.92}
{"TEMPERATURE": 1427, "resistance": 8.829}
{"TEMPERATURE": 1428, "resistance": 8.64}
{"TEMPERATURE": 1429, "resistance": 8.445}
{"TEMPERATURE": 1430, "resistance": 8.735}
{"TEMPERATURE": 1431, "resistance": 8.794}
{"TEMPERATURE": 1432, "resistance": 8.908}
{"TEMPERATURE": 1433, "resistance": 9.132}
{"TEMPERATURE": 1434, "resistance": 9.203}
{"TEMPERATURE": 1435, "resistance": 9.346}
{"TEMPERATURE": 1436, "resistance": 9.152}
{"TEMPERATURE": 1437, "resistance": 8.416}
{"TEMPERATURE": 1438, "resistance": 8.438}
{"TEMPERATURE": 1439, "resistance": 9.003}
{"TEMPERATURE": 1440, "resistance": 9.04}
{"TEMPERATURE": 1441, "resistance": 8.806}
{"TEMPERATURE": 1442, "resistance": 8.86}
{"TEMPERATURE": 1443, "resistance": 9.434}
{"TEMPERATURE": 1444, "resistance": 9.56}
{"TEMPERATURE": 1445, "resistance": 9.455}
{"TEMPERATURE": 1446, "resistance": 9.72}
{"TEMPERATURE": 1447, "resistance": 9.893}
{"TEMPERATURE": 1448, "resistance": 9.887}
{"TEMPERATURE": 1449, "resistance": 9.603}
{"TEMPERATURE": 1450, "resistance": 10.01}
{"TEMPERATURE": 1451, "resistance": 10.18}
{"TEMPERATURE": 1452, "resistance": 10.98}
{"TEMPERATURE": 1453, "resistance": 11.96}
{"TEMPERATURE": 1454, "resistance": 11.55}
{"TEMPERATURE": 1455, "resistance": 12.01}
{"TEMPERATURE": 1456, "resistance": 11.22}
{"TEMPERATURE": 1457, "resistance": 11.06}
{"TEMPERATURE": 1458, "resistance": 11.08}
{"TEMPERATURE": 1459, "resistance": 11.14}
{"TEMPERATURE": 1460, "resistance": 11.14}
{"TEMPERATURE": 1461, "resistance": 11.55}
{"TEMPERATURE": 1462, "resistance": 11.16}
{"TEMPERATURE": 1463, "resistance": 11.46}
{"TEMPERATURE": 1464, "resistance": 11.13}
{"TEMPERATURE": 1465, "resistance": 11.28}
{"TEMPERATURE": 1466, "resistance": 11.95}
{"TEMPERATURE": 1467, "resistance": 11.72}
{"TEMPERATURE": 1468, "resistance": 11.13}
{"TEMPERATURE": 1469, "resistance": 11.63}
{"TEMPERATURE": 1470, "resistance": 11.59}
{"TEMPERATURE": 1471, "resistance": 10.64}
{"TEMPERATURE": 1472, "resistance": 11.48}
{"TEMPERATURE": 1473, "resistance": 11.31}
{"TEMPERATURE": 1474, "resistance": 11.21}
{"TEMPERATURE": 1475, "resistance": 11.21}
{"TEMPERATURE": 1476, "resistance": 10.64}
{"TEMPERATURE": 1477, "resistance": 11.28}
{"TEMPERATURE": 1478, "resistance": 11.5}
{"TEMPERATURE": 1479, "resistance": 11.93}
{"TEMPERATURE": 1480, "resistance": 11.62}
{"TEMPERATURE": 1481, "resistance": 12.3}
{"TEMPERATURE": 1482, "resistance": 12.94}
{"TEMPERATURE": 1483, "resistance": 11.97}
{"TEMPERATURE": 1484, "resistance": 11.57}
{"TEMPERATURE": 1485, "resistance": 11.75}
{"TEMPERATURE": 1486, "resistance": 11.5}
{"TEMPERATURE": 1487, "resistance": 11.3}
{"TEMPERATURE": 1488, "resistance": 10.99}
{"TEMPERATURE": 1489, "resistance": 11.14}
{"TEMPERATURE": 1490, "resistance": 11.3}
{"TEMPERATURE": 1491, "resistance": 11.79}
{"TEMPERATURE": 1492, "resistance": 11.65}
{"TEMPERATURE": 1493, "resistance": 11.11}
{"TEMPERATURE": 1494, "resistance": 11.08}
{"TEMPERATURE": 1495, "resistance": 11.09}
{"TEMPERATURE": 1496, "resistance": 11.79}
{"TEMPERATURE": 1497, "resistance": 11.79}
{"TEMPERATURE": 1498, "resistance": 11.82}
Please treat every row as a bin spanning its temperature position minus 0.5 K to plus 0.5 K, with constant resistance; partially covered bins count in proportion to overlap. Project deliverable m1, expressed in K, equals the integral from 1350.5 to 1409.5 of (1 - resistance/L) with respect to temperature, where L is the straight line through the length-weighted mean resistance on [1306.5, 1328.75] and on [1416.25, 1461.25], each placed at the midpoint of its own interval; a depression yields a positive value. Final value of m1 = 7.2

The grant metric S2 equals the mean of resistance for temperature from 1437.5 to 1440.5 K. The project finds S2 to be 8.83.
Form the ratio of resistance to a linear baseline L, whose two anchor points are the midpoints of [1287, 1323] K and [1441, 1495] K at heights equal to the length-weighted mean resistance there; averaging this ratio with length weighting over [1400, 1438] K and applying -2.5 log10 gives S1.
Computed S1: 0.27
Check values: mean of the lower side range 12.3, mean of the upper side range 11.1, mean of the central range 8.96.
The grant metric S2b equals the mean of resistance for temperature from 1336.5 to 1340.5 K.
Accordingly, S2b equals 10.5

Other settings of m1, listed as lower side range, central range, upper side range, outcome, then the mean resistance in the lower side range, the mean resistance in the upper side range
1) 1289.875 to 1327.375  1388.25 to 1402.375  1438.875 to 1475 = 2.5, 12.2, 10.7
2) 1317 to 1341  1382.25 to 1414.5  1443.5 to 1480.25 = 4.6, 11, 11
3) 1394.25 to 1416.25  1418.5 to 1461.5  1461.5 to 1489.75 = 3.0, 9.17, 11.5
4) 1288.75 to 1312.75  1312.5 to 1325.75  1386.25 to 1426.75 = 0.3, 12.6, 9.16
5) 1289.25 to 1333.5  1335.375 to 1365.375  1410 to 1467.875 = 5.3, 12.1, 9.72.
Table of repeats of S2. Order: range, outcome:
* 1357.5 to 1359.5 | 6.89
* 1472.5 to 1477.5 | 11.1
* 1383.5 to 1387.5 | 10.1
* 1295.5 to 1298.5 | 12.5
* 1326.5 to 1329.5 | 11.2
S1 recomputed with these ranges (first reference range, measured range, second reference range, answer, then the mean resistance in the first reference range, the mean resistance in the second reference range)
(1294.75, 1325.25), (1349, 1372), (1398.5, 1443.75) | 0.25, 12.3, 8.97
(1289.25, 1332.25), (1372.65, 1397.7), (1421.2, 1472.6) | 0.08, 12.1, 10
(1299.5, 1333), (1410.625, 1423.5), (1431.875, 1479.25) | 0.23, 12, 10.5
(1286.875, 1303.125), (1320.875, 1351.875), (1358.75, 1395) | 0.01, 12.3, 9.67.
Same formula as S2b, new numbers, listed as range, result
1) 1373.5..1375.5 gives 10.9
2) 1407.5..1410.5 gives 9.16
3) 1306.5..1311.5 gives 12.8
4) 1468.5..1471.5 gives 11.3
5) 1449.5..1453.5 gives 10.8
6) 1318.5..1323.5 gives 11.2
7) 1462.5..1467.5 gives 11.5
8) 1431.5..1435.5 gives 9.15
